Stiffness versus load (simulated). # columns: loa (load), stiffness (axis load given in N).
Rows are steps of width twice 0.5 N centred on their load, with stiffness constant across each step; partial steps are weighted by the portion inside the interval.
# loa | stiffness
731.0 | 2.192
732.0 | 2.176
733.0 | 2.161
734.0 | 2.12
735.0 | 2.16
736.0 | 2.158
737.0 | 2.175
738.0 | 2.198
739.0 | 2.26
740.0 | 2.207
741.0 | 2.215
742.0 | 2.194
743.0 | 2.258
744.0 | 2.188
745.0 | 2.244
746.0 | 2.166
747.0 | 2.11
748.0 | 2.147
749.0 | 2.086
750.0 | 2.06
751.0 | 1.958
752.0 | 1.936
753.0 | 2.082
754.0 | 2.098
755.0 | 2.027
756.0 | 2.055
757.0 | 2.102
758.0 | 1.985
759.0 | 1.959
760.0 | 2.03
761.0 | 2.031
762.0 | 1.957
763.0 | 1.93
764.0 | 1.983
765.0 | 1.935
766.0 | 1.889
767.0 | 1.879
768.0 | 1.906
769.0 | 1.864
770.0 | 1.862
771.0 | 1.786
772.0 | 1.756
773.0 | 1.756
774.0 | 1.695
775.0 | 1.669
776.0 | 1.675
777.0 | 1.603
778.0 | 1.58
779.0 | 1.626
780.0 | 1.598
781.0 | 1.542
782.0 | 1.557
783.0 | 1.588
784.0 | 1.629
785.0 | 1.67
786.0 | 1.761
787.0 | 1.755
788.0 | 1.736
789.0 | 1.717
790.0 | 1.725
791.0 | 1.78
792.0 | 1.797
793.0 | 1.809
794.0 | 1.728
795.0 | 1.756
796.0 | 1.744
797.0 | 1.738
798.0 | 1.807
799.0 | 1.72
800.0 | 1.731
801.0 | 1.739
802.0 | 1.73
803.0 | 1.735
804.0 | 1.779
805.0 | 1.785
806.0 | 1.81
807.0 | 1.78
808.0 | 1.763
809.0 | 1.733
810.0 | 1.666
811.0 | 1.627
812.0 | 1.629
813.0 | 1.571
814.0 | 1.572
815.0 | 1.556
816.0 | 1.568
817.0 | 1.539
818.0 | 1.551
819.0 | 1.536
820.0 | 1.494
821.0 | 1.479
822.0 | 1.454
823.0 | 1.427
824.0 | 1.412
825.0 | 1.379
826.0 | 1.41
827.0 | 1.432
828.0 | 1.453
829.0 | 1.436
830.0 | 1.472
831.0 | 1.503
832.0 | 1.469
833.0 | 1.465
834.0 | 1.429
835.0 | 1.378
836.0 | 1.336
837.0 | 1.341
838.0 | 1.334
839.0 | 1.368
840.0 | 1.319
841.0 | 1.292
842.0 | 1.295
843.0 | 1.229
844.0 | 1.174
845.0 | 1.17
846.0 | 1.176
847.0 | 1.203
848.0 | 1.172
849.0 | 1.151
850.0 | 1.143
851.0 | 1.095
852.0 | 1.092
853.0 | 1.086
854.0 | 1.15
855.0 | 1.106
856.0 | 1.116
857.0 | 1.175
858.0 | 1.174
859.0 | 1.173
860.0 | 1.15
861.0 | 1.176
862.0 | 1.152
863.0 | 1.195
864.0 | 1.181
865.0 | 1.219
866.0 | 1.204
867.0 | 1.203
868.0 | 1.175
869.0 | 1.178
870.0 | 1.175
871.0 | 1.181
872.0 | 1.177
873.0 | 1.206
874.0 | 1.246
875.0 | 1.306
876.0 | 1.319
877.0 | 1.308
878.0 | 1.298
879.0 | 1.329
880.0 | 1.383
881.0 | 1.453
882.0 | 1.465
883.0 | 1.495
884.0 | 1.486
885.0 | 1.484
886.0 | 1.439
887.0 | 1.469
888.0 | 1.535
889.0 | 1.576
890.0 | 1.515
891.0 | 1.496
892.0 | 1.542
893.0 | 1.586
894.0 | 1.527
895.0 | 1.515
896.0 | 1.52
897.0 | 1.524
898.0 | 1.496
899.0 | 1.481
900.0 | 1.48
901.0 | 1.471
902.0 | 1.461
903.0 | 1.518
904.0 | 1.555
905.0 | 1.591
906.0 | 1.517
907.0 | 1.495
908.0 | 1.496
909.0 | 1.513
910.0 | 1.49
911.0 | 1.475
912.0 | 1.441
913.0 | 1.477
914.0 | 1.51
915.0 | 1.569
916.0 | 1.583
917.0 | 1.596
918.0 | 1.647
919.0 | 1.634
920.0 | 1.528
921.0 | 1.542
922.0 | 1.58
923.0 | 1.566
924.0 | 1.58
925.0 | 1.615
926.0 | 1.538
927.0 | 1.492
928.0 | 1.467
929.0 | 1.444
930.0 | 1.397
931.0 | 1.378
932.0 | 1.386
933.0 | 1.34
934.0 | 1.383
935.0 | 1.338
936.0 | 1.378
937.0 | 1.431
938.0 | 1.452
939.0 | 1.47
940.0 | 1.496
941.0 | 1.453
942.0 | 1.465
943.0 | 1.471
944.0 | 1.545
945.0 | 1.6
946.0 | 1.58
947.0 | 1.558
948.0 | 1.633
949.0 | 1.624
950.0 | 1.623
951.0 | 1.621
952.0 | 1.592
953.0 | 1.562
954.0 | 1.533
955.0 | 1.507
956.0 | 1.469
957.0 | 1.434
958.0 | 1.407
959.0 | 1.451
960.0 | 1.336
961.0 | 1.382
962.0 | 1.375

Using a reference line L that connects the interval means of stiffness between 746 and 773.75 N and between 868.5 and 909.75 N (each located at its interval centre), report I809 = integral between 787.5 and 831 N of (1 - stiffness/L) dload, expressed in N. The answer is 3.3 N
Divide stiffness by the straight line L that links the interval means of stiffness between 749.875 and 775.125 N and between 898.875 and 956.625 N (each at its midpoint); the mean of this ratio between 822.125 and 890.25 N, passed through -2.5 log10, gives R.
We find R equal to 0.29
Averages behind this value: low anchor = 1.93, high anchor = 1.51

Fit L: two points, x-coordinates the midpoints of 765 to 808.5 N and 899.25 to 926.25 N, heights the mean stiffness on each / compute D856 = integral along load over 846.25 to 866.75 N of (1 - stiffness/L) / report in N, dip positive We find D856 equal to 5.9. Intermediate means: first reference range 1.74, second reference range 1.54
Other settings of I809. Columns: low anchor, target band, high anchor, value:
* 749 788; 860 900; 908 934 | 5.8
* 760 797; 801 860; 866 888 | 4.8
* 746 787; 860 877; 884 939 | 4.2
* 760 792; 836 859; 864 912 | 5.1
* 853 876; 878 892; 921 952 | -2.1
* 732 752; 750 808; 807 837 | 1.5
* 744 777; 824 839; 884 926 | 2.8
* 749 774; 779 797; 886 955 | 1.7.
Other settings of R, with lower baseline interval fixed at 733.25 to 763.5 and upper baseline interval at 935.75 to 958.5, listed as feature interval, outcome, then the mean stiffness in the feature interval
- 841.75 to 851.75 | 0.47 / 1.18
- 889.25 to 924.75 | 0.07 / 1.53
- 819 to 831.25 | 0.28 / 1.45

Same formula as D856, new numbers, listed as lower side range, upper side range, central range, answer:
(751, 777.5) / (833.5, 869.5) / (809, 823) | -0.6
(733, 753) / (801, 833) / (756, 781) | 1.5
